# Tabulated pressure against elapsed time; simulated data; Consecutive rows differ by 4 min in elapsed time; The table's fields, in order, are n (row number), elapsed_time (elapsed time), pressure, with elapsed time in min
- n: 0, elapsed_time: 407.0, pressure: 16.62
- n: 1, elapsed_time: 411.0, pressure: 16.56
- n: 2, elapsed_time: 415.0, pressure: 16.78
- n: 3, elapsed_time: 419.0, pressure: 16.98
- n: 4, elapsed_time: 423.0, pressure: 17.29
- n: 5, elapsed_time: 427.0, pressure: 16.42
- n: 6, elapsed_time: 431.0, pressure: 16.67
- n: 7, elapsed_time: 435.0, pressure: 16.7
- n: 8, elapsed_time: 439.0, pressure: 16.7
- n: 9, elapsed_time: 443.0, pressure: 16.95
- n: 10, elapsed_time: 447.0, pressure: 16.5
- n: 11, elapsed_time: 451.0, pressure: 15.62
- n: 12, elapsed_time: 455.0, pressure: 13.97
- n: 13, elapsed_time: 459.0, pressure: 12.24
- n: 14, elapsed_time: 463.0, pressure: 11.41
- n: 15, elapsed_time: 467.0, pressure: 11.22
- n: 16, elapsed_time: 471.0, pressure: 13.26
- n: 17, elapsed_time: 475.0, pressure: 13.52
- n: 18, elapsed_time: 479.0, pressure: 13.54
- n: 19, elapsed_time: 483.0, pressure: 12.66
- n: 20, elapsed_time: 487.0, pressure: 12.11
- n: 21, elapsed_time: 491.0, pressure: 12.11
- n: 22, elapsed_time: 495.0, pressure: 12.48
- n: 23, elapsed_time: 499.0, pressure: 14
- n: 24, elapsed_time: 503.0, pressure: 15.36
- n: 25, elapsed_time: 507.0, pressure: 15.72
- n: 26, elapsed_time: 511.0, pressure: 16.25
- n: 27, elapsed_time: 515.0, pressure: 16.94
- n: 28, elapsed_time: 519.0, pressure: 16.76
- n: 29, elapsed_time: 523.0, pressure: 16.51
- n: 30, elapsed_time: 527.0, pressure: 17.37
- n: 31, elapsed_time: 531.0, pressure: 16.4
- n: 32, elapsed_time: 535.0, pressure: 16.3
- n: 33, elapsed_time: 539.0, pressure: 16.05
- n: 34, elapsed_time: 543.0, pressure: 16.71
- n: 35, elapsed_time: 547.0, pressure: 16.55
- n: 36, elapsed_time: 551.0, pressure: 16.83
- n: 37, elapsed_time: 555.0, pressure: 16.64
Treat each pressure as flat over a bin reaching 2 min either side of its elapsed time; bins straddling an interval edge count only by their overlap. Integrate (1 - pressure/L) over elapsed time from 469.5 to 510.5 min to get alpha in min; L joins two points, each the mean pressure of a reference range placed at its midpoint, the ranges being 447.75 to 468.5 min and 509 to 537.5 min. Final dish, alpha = 3.5 min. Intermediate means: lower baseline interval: 13.1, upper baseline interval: 16.6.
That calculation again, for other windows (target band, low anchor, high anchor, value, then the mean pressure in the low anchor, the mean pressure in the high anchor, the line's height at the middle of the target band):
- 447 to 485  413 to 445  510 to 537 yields 7.99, 16.8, 16.7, 16.8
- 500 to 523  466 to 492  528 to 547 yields -2.10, 12.7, 16.4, 14.8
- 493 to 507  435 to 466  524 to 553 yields 1.43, 14.8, 16.6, 15.8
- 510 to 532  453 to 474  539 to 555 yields -2.05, 12.5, 16.6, 15.3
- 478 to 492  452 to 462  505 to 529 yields 2.08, 13.2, 16.6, 14.8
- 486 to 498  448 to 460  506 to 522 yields 2.51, 14.3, 16.5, 15.7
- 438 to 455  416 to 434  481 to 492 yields -0.98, 16.8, 12.3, 15.2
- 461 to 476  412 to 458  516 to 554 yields 3.79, 16.3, 16.6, 16.4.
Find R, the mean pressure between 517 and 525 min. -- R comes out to 16.6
